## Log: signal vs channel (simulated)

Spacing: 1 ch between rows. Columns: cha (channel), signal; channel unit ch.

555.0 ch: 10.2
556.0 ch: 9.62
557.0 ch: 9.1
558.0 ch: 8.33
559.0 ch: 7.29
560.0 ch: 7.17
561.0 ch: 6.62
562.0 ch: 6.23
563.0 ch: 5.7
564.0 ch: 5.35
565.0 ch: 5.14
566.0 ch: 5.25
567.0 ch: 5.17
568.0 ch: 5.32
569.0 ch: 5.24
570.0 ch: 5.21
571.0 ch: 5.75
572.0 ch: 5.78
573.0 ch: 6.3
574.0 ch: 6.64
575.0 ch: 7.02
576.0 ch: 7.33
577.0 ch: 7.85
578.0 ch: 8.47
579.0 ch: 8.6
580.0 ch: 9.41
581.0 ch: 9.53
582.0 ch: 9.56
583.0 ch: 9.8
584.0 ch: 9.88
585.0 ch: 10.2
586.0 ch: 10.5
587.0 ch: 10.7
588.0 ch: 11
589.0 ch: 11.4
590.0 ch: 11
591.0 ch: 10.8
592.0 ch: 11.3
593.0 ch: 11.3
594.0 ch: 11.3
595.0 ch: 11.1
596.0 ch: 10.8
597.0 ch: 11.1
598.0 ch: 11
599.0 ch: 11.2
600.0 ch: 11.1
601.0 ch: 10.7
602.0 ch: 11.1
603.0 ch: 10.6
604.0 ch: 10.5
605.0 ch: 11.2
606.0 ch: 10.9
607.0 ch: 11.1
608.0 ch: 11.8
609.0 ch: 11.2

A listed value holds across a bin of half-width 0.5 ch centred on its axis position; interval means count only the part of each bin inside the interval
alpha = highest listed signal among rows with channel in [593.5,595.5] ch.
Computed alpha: 11.3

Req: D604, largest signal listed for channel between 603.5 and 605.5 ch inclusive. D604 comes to 11.2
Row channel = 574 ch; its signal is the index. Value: 6.64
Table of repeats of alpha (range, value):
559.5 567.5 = 7.17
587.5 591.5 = 11.4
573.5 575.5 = 7.02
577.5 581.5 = 9.53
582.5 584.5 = 9.88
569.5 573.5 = 6.3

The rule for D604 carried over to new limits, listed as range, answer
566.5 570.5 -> 5.32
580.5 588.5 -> 11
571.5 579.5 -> 8.6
